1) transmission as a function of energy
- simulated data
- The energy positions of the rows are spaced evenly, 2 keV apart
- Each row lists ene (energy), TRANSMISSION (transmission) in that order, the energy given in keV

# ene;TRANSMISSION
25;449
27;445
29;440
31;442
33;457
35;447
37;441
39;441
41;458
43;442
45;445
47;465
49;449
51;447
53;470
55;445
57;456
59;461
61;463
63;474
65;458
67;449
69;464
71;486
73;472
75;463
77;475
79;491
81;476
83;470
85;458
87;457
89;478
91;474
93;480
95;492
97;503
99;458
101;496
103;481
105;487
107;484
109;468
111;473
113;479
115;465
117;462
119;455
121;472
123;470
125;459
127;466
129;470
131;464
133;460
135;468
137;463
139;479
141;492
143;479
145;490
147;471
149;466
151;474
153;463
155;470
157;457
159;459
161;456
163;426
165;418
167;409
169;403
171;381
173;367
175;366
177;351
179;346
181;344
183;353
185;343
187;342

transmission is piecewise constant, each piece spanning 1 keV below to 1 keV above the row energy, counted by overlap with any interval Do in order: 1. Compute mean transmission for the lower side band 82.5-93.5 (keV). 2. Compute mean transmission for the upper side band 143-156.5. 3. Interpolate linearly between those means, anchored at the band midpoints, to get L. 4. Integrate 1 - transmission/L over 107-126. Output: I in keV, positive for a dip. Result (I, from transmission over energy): 0.11 keV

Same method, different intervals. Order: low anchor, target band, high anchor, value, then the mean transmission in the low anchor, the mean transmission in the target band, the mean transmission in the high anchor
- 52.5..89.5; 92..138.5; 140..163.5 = -0.6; 466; 473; 468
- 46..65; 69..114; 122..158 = -1.3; 459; 477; 470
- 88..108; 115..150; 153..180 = -1.8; 483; 470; 410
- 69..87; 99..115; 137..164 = -0.3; 472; 479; 468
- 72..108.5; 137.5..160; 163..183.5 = -3.7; 477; 473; 377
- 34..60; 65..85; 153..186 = -1.4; 451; 470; 399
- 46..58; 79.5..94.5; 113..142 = -0.3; 455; 472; 468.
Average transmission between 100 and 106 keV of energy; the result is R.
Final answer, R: 488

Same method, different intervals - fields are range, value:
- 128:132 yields 467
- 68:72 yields 475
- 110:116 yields 472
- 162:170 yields 414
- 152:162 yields 461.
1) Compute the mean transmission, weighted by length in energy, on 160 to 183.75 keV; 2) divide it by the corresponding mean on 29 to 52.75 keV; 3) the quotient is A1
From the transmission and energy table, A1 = 0.86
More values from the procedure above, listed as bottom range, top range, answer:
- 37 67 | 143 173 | 0.98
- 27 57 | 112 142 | 1.04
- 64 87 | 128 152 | 1.01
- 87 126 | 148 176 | 0.90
